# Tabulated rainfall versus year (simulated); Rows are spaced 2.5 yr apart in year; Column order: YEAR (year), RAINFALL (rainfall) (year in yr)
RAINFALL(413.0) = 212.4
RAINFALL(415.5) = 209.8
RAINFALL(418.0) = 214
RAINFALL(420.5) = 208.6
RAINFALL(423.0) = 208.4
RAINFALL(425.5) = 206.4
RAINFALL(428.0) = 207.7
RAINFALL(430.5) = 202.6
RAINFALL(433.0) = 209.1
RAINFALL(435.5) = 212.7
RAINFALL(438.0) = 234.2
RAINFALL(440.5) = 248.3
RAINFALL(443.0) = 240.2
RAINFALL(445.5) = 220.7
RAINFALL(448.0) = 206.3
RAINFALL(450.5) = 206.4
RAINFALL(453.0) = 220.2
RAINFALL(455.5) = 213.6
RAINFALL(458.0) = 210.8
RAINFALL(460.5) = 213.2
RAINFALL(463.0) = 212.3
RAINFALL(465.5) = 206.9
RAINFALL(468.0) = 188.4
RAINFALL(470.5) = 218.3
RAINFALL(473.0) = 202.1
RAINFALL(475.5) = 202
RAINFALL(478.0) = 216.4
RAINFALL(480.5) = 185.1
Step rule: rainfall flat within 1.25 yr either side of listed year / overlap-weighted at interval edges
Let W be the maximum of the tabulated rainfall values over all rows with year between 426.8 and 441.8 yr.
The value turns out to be 248.3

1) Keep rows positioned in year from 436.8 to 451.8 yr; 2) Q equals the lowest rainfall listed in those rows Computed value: 206.3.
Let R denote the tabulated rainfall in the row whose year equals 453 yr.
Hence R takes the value 220.2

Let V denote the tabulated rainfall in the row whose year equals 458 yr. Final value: 210.8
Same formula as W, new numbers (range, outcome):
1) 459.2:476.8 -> 218.3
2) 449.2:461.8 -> 220.2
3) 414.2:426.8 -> 214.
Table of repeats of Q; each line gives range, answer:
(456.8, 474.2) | 188.4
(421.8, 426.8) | 206.4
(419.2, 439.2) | 202.6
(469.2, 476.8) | 202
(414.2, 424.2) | 208.4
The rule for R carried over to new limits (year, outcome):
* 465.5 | 206.9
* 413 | 212.4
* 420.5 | 208.6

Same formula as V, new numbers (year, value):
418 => 214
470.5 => 218.3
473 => 202.1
